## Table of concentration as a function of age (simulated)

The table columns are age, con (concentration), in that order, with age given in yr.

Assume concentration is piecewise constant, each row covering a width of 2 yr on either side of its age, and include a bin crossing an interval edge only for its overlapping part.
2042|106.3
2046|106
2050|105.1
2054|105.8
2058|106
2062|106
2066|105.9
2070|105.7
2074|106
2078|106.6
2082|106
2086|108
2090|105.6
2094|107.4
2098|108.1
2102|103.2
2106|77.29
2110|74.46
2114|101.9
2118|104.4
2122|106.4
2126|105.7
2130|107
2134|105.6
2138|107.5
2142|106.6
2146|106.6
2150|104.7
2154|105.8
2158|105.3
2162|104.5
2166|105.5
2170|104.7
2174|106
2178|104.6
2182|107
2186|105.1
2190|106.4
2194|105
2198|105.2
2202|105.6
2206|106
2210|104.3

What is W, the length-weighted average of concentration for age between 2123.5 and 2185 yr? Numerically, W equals 106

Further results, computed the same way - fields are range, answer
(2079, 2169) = 103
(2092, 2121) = 97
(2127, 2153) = 106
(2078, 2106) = 104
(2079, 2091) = 107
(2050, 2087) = 106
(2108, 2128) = 98.6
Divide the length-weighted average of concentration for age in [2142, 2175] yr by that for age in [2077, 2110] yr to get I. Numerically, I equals 1.04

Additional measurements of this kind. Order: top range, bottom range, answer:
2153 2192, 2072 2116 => 1.05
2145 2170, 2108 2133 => 1.05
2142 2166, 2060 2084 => 0.99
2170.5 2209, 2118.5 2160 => 1.00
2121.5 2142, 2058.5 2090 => 1.00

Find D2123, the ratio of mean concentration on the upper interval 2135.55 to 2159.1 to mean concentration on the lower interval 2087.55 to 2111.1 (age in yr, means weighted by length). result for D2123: 1.09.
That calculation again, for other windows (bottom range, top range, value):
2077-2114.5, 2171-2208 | 1.06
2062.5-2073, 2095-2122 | 0.91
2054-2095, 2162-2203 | 0.99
